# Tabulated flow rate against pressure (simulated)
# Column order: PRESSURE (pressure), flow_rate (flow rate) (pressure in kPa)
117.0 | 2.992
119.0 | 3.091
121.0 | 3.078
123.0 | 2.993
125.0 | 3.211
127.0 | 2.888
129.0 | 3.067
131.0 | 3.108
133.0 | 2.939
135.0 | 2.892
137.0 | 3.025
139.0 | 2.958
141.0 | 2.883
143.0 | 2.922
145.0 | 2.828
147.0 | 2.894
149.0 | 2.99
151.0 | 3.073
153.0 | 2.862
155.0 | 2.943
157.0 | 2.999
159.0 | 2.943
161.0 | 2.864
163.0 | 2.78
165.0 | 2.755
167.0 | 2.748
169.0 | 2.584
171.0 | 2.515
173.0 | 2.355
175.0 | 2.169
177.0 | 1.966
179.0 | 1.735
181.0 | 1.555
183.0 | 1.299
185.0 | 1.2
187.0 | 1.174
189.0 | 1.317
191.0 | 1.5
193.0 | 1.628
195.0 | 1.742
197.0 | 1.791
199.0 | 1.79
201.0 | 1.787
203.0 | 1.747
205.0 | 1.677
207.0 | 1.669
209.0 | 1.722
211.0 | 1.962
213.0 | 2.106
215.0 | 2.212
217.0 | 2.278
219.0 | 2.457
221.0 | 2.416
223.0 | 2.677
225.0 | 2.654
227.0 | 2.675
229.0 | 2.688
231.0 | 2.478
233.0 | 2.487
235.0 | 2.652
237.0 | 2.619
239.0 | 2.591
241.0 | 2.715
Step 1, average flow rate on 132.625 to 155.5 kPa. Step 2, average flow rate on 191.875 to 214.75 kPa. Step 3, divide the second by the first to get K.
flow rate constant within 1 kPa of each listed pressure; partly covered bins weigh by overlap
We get 0.61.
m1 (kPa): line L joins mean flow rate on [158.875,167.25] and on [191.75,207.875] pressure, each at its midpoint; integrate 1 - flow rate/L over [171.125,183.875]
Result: 2.7 kPa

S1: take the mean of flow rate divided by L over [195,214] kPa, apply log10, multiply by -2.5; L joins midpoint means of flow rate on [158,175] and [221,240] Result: 0.41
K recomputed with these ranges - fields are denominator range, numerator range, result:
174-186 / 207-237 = 1.44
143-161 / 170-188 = 0.60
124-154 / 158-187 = 0.74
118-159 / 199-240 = 0.76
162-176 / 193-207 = 0.68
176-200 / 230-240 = 1.65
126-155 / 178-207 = 0.53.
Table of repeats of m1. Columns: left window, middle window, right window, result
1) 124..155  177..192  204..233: 6.64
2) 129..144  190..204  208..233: 4.53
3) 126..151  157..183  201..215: 0.78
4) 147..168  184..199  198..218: 4.80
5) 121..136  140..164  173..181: -4.04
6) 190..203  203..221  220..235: 1.17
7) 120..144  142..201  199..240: 9.42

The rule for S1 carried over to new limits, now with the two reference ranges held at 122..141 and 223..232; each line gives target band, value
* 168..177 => 0.20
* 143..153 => 0.00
